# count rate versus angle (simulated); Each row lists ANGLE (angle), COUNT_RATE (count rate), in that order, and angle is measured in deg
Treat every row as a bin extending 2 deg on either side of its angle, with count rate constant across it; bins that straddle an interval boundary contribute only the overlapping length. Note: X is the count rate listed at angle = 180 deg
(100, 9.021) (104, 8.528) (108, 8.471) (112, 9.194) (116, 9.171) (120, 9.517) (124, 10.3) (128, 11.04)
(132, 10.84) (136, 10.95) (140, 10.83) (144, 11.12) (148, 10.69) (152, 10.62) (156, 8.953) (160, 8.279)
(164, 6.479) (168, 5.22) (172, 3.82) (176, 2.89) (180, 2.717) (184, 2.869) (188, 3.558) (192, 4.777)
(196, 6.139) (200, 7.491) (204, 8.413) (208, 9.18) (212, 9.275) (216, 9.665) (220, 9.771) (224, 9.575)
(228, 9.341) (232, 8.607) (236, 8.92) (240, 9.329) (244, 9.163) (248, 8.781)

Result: 2.717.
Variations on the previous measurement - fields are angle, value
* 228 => 9.341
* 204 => 8.413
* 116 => 9.171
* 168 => 5.22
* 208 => 9.18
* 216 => 9.665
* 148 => 10.69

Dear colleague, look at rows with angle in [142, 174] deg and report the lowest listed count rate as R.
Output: 3.82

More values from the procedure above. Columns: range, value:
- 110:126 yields 9.171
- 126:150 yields 10.69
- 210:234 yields 8.607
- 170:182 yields 2.717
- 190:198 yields 4.777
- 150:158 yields 8.953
